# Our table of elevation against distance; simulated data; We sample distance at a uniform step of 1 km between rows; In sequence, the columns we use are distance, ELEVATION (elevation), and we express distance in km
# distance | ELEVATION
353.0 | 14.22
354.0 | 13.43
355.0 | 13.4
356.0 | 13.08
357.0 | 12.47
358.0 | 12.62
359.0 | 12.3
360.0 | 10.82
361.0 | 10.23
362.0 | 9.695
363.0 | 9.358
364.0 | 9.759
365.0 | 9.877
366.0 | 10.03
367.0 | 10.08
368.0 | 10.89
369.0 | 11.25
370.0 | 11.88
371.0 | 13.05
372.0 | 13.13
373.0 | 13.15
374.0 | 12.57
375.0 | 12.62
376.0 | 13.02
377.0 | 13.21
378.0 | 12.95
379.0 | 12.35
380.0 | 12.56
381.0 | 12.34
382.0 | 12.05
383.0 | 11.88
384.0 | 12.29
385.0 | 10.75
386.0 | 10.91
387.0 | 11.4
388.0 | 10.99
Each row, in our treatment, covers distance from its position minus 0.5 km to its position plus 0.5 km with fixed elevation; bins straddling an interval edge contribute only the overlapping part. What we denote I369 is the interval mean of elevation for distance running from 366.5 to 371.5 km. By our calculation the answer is 11.4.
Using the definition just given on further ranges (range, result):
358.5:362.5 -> 10.8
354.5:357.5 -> 13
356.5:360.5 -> 12.1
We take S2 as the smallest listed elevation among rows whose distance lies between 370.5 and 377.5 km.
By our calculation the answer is 12.57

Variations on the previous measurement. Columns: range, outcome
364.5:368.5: 9.877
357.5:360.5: 10.82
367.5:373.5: 10.89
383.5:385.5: 10.75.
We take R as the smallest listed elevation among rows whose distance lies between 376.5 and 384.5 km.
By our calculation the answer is 11.88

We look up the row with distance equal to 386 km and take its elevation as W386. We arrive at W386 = 10.91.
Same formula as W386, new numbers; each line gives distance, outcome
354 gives 13.43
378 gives 12.95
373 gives 13.15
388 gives 10.99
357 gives 12.47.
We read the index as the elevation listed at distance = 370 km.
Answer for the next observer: 11.88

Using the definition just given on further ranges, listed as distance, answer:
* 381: 12.34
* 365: 9.877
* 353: 14.22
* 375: 12.62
